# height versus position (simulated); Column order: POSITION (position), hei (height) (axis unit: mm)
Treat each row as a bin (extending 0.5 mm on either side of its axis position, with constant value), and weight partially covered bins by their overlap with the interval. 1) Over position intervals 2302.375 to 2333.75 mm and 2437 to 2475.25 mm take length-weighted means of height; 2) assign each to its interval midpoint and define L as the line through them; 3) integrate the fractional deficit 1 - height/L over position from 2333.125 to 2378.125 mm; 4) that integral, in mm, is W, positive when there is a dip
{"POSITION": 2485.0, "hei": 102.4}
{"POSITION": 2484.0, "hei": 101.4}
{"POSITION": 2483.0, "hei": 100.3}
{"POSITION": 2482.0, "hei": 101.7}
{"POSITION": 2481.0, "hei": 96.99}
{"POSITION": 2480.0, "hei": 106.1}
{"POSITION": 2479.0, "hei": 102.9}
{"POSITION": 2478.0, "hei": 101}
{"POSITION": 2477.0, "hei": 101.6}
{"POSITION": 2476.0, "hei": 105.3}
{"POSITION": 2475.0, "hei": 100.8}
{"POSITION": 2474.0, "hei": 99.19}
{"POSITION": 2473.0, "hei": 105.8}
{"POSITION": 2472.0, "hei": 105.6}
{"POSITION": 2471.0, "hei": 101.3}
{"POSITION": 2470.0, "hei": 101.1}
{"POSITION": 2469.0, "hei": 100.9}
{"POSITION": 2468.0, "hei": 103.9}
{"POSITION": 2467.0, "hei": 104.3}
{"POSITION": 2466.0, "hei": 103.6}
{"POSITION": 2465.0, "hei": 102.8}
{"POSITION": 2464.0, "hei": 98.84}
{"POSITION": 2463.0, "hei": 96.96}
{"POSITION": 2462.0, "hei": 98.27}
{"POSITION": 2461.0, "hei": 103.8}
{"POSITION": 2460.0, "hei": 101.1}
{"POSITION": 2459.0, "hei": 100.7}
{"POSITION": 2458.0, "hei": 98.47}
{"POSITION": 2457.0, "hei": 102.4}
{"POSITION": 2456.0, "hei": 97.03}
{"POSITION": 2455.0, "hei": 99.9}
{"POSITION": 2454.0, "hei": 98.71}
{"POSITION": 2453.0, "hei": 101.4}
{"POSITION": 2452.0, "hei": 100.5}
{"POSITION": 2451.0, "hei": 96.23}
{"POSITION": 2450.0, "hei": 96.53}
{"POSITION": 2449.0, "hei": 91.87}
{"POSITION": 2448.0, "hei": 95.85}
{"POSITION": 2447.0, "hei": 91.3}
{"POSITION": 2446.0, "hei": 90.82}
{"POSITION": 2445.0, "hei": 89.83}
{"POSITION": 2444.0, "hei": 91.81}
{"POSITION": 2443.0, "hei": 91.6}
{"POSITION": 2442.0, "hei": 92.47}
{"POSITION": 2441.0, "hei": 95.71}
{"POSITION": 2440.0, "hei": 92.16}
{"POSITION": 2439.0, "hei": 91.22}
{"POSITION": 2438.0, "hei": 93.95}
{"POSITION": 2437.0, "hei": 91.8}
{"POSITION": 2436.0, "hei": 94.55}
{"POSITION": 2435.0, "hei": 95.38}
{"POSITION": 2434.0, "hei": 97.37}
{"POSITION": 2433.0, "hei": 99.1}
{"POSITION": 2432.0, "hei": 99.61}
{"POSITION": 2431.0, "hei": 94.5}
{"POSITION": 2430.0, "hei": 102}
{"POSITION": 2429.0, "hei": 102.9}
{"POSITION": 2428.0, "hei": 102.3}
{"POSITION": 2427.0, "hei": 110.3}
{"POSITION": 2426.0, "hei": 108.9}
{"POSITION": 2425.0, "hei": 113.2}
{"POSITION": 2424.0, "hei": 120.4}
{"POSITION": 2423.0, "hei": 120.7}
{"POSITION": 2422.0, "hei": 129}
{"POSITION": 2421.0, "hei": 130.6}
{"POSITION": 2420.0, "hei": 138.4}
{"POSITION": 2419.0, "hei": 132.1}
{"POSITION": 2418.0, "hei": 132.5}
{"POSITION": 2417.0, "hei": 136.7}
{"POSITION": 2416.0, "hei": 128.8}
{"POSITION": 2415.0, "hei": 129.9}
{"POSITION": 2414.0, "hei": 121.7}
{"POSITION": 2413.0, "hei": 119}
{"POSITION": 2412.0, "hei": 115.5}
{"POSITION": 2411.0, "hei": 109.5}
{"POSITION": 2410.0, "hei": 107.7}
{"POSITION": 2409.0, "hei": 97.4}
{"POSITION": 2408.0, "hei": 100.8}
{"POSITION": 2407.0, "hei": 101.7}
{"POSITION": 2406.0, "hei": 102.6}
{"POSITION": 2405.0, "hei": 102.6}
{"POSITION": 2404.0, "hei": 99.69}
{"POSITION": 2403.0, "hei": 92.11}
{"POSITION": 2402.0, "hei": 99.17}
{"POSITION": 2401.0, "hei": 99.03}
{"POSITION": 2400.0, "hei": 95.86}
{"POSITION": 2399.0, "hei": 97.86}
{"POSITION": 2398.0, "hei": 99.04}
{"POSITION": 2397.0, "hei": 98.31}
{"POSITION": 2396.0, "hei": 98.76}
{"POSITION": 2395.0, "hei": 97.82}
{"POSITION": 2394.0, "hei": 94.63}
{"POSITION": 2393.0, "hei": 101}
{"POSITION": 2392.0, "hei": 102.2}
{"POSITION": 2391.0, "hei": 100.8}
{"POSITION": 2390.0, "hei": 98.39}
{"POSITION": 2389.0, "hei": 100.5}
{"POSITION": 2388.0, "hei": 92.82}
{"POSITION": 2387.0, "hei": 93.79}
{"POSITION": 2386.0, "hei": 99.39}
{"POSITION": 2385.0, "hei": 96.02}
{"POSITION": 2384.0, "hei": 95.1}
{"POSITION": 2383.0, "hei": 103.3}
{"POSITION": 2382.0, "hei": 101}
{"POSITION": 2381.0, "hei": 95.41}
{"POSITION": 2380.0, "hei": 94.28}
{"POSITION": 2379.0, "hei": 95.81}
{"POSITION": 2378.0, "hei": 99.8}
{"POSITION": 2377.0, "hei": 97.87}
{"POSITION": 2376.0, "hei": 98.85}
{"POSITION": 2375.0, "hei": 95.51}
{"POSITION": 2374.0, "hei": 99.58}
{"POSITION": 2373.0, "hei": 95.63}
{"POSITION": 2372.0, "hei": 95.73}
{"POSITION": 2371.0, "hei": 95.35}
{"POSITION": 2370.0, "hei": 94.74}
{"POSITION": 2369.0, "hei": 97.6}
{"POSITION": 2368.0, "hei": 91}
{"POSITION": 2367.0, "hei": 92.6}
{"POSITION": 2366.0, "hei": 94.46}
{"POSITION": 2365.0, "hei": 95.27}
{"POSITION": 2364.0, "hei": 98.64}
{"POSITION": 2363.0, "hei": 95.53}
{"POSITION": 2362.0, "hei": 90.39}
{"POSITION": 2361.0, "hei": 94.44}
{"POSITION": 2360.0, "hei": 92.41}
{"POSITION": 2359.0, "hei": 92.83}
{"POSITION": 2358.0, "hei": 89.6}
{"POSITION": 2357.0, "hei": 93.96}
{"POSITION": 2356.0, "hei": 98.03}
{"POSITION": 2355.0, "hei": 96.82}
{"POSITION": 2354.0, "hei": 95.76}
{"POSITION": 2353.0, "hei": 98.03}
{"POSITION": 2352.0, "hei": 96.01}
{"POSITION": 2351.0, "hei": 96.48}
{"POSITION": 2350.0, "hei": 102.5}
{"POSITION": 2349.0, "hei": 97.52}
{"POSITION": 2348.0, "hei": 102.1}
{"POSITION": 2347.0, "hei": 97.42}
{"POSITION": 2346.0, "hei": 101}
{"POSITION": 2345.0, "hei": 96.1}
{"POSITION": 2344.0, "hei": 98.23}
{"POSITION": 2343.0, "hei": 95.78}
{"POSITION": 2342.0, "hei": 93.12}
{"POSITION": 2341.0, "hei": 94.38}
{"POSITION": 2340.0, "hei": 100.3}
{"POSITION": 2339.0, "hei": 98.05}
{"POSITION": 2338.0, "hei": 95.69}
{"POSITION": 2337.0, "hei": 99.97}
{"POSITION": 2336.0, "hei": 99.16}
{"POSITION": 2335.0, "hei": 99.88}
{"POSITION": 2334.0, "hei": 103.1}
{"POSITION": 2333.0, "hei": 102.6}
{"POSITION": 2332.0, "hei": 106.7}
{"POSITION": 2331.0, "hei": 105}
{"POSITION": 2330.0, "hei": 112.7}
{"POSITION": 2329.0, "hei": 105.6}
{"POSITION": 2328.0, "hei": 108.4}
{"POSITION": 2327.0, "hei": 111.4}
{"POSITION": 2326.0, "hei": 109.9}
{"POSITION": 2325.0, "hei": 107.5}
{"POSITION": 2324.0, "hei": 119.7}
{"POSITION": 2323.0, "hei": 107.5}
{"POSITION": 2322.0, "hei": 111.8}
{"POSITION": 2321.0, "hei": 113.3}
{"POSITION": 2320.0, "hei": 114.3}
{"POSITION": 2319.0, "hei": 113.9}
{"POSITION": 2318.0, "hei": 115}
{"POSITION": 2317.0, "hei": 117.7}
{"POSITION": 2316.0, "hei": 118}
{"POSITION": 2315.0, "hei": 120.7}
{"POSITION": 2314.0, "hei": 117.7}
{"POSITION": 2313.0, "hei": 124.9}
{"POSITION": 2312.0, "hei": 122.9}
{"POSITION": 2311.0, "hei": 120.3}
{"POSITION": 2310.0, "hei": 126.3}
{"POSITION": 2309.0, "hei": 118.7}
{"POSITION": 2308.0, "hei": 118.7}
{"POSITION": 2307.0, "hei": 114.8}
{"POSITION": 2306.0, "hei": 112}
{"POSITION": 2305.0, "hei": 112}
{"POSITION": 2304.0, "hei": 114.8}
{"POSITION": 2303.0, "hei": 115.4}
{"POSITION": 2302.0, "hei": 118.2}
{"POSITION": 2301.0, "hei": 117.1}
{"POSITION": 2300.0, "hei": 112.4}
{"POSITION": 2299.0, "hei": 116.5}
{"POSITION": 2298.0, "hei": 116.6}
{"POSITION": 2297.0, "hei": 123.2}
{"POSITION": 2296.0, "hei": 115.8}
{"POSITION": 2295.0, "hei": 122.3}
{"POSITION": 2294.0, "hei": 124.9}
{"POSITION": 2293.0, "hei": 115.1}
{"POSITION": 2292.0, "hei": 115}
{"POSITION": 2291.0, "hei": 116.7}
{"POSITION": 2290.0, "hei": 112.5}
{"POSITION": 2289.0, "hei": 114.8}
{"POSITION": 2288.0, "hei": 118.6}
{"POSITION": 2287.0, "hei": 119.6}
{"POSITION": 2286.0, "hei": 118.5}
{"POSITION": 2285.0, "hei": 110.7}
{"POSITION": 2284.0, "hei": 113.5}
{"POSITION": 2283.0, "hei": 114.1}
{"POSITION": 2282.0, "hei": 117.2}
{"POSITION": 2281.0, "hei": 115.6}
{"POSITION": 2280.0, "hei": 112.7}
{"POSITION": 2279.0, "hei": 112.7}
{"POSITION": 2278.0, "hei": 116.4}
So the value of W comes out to 5.38 mm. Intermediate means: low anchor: 114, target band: 96.6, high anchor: 98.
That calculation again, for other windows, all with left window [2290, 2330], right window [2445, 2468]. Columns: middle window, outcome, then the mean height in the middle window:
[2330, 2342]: 1.3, 101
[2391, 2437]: -2.0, 108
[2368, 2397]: 2.7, 97.5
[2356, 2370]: 2.0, 93.9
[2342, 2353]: 1.3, 98.1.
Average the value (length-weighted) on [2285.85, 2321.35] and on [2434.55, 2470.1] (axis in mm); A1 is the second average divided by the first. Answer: 0.8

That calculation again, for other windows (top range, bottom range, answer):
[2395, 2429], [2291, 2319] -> 0.95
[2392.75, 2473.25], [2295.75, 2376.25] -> 0.99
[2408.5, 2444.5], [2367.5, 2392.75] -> 1.12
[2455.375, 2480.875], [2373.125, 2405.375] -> 1.04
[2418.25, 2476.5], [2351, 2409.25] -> 1.05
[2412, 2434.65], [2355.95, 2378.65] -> 1.23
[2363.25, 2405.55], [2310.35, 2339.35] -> 0.88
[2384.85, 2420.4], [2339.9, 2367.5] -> 1.11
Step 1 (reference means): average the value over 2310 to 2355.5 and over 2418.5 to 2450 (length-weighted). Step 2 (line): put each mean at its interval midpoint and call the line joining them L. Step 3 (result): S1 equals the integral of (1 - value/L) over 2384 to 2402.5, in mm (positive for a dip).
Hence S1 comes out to 1.1 mm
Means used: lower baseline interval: 106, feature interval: 98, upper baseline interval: 103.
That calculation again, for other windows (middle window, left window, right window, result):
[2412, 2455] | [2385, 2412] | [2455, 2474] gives -2.38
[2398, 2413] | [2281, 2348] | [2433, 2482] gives 0.17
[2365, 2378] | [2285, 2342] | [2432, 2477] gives 1.32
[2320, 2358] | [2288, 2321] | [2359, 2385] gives 1.64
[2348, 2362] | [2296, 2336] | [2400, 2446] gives 1.95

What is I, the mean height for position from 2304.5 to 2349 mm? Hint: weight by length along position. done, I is 109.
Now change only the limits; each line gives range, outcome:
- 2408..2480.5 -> 105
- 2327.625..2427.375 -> 102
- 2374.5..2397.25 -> 97.9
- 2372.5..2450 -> 103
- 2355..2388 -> 95.7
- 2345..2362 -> 96.4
